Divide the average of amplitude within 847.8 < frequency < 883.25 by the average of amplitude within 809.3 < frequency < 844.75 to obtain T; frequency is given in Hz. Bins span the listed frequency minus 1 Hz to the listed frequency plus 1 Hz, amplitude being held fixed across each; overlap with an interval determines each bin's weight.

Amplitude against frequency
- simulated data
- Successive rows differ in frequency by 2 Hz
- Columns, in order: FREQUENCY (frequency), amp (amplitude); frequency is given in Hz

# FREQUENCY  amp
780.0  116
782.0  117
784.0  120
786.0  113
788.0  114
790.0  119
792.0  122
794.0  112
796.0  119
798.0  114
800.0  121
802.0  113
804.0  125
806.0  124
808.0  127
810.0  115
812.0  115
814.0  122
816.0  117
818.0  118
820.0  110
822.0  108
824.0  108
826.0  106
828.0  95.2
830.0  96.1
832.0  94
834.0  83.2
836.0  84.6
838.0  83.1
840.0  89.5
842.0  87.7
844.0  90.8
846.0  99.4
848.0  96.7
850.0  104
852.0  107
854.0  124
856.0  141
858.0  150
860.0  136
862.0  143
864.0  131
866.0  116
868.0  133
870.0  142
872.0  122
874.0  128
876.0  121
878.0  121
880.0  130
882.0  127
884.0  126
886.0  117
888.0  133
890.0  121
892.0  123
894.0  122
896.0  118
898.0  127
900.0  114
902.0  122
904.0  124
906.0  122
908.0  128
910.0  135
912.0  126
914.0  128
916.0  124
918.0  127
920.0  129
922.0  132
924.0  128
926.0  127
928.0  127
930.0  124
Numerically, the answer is 1.25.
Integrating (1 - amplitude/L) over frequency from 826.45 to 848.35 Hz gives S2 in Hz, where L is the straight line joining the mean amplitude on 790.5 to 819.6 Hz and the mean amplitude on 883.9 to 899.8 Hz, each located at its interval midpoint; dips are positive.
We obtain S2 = 5.3 Hz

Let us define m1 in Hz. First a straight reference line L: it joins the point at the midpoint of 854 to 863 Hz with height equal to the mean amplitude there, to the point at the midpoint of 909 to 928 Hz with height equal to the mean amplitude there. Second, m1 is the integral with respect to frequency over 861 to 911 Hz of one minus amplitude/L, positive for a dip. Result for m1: 3.4 Hz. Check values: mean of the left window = 140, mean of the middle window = 126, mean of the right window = 128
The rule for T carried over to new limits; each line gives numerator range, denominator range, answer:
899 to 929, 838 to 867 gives 1.10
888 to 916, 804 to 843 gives 1.18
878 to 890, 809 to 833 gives 1.16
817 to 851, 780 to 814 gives 0.82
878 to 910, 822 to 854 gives 1.29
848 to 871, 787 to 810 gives 1.08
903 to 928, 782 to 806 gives 1.08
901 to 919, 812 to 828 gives 1.13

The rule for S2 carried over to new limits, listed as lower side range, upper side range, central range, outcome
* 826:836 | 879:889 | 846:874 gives -3.6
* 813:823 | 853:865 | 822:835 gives 2.4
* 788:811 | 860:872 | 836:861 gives 4.1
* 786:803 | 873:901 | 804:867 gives 4.7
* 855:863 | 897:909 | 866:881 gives 1.0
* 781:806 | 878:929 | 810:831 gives 1.7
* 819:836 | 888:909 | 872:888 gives -1.1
